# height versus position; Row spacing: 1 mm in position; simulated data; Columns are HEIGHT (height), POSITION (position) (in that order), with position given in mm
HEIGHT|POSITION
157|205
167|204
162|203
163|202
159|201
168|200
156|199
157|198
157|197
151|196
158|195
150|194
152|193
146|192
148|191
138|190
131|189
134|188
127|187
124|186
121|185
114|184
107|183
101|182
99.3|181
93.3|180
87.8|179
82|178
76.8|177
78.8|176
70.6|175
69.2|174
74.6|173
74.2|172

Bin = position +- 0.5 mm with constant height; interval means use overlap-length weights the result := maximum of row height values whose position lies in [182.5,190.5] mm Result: 138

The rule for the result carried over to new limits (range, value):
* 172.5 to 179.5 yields 87.8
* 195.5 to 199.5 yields 157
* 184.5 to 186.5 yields 124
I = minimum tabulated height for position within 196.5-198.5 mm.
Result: 157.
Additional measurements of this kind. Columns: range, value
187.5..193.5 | 131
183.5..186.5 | 114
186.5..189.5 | 127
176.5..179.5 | 76.8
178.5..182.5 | 87.8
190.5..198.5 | 146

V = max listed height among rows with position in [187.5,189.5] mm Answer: 134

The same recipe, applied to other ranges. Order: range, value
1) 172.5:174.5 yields 74.6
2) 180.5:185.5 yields 121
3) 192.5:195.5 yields 158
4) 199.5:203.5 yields 168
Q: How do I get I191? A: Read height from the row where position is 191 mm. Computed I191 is 148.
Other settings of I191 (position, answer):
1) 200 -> 168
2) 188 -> 134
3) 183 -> 107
